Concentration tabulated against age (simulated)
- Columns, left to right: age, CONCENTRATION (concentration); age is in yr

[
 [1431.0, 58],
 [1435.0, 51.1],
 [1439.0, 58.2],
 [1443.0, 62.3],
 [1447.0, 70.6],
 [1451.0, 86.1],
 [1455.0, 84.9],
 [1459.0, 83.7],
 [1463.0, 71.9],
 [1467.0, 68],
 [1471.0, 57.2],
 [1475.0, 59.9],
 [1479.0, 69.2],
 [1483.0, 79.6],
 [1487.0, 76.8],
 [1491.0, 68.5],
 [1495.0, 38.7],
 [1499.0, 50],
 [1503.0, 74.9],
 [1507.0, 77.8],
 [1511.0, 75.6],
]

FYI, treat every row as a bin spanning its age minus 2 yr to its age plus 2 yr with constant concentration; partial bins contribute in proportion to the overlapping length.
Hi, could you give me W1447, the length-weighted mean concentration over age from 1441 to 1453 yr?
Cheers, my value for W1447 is 73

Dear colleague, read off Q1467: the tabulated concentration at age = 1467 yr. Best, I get 68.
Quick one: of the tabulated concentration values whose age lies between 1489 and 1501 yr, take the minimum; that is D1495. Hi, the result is 38.7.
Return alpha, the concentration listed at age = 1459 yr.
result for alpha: 83.7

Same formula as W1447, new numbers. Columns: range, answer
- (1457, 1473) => 70.2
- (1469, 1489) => 68.5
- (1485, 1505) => 61.8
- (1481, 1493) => 75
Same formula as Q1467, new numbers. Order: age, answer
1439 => 58.2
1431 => 58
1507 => 77.8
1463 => 71.9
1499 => 50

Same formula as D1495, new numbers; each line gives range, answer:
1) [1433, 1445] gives 51.1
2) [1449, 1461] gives 83.7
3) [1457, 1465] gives 71.9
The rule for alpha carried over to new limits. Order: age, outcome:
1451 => 86.1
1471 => 57.2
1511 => 75.6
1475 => 59.9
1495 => 38.7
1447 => 70.6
